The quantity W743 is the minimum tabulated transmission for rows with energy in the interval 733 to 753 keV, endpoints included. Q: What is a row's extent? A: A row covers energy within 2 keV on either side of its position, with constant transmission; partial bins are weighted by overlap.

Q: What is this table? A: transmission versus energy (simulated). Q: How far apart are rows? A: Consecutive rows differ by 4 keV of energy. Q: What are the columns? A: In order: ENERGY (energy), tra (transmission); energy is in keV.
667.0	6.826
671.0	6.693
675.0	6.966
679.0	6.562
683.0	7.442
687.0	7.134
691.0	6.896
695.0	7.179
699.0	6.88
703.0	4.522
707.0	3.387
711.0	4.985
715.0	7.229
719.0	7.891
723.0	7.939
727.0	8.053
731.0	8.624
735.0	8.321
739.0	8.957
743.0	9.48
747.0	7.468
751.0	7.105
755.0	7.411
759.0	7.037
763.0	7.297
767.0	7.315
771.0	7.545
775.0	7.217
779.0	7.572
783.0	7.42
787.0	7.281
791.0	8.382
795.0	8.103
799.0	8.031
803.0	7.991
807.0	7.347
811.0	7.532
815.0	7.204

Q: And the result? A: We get 7.105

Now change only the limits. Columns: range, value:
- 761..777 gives 7.217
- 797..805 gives 7.991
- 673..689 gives 6.562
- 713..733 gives 7.229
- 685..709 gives 3.387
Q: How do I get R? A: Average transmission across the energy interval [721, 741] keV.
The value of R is 8.38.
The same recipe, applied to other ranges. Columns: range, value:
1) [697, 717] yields 5.4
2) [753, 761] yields 7.22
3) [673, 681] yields 6.76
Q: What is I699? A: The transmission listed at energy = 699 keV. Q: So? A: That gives 6.88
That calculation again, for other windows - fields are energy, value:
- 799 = 8.031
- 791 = 8.382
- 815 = 7.204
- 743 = 9.48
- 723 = 7.939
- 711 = 4.985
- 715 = 7.229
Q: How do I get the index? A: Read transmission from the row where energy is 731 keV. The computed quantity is 8.624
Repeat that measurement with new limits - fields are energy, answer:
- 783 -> 7.42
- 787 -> 7.281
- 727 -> 8.053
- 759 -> 7.037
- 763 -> 7.297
